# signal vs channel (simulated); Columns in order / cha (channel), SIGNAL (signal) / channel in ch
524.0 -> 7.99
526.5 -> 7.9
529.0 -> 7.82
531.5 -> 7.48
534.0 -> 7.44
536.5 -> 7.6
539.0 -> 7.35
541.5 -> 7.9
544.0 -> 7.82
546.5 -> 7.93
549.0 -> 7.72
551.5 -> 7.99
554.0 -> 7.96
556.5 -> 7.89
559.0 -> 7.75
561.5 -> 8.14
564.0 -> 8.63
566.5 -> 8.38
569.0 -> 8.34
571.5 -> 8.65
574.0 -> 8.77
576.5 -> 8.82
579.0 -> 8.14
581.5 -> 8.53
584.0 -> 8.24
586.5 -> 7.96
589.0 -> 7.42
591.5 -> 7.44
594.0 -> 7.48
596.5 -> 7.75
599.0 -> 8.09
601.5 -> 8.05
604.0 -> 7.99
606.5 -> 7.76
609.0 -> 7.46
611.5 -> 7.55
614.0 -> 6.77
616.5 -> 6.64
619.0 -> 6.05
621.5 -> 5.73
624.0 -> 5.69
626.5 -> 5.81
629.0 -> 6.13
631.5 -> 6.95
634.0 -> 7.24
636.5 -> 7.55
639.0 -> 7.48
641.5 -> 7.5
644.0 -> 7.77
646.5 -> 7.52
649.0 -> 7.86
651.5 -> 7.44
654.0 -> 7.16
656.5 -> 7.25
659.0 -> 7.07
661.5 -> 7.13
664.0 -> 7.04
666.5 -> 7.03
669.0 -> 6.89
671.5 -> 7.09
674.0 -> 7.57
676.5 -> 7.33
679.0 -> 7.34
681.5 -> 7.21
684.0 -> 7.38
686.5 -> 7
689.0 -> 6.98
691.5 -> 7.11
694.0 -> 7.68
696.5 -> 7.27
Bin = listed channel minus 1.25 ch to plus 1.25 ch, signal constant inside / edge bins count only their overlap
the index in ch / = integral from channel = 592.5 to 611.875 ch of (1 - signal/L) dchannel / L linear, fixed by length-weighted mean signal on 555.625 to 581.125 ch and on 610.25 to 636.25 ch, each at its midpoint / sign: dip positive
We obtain -1.5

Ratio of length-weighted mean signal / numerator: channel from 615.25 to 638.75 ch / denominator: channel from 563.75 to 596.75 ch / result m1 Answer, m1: 0.79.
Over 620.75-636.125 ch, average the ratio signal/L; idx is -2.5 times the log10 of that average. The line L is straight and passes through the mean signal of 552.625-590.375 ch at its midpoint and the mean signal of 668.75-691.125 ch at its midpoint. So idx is 0.21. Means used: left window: 8.24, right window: 7.21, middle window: 6.35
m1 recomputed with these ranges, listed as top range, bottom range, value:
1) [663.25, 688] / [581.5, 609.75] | 0.92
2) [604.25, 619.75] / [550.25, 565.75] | 0.88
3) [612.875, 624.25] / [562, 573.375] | 0.73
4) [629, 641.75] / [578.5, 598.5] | 0.92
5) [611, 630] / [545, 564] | 0.79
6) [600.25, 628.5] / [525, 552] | 0.89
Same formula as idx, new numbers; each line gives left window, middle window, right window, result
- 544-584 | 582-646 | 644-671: 0.07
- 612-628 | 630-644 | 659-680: -0.13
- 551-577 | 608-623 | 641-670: 0.16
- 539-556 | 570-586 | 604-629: -0.16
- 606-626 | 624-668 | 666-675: -0.03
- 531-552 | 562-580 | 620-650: -0.15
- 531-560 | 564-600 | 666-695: -0.08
